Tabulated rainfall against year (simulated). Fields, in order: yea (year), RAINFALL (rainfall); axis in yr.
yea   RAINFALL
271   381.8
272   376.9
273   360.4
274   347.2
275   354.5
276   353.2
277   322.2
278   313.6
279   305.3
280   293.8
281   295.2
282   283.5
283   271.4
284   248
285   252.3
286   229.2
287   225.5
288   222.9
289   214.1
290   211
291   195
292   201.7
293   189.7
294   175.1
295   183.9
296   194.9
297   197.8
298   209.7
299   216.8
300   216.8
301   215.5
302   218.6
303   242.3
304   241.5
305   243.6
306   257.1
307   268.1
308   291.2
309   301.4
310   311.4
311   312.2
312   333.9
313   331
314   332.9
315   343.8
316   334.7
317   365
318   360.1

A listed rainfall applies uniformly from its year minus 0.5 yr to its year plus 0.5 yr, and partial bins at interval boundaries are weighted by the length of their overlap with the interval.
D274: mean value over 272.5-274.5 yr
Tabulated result 354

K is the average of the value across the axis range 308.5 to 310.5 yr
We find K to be 306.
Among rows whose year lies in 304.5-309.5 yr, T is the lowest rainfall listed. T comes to 243.6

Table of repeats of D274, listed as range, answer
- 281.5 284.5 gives 268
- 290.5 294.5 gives 190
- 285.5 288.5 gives 226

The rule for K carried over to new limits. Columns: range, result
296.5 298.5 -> 204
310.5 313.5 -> 326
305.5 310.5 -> 286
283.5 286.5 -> 243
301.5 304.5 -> 234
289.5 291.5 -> 203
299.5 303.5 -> 223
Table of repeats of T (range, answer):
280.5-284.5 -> 248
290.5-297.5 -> 175.1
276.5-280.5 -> 293.8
